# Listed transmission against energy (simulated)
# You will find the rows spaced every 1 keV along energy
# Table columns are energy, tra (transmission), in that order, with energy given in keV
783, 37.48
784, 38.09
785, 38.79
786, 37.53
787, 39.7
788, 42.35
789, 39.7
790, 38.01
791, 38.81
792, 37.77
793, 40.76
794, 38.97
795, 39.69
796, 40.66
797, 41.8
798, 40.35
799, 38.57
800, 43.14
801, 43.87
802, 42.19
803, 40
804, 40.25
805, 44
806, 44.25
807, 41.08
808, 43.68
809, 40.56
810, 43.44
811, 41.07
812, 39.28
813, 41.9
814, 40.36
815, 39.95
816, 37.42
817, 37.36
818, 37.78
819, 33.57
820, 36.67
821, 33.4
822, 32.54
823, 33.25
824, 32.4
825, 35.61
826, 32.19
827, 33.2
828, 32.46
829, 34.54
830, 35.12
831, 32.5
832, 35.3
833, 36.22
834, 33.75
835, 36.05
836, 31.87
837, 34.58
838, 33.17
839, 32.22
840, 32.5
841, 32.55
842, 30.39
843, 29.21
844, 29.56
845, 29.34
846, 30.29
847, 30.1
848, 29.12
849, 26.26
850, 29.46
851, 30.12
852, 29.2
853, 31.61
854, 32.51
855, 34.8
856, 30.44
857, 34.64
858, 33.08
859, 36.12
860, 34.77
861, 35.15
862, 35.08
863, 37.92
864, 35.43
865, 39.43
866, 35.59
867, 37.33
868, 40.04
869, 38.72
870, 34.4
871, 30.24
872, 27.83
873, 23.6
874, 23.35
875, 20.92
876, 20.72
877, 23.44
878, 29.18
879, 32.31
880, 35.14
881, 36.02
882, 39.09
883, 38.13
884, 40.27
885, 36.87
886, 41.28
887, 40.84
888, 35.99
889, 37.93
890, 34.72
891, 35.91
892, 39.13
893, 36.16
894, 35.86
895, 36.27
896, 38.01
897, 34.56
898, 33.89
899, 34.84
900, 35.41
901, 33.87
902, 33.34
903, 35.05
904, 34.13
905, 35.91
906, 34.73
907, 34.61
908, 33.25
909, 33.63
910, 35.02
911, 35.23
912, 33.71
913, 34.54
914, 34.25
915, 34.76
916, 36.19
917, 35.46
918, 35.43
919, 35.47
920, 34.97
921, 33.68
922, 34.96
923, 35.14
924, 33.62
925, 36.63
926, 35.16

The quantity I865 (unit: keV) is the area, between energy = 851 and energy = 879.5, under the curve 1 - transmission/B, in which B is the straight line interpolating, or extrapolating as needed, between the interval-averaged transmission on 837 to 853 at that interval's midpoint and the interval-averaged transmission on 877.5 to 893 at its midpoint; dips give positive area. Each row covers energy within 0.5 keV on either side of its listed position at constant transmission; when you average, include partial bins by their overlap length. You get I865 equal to 1.2 keV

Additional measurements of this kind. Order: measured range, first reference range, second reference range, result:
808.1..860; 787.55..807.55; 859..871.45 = 5.9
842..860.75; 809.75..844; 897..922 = 2.0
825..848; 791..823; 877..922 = 3.5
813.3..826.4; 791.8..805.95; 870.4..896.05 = 1.2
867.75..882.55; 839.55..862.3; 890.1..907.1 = 1.5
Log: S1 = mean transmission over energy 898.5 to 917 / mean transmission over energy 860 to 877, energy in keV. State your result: 1.08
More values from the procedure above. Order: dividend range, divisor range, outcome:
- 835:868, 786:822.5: 0.82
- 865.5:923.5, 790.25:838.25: 0.91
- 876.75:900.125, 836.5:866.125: 1.11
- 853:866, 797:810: 0.83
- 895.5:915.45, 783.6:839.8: 0.91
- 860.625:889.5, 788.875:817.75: 0.83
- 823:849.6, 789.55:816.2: 0.79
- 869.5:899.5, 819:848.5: 1.02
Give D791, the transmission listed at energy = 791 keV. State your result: 38.81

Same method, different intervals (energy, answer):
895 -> 36.27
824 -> 32.4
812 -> 39.28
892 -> 39.13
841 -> 32.55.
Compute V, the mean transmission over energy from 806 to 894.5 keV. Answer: 34.3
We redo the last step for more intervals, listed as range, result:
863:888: 33.5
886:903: 36.2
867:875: 30.9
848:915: 33.9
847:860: 31.5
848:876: 32.2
